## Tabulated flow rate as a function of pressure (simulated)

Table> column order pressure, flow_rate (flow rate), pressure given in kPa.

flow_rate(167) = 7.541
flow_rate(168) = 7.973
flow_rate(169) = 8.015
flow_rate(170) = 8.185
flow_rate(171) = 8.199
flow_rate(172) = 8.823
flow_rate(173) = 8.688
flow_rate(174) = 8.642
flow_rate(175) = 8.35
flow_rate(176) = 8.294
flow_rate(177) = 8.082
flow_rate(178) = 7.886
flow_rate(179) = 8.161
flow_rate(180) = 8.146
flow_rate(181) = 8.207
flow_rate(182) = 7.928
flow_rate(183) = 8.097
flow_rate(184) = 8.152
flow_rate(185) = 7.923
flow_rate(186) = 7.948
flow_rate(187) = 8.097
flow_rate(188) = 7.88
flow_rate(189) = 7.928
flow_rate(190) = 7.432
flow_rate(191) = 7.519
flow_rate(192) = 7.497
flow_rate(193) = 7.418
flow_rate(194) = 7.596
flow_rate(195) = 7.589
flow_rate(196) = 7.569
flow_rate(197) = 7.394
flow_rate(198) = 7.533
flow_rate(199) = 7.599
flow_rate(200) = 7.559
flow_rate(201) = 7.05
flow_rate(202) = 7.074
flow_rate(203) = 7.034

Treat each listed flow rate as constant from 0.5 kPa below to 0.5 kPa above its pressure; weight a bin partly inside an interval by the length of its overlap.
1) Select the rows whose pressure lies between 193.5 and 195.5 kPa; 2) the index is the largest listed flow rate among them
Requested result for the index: 7.596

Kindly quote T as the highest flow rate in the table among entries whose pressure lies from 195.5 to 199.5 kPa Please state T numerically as 7.599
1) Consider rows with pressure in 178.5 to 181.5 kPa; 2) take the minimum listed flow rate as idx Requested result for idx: 8.146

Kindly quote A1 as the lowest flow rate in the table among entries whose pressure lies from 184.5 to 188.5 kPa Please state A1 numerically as 7.88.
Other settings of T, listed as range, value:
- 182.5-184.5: 8.152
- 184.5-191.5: 8.097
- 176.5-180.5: 8.161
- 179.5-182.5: 8.207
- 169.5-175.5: 8.823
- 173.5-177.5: 8.642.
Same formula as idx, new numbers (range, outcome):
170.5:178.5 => 7.886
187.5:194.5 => 7.418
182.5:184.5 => 8.097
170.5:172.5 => 8.199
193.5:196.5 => 7.569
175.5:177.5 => 8.082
